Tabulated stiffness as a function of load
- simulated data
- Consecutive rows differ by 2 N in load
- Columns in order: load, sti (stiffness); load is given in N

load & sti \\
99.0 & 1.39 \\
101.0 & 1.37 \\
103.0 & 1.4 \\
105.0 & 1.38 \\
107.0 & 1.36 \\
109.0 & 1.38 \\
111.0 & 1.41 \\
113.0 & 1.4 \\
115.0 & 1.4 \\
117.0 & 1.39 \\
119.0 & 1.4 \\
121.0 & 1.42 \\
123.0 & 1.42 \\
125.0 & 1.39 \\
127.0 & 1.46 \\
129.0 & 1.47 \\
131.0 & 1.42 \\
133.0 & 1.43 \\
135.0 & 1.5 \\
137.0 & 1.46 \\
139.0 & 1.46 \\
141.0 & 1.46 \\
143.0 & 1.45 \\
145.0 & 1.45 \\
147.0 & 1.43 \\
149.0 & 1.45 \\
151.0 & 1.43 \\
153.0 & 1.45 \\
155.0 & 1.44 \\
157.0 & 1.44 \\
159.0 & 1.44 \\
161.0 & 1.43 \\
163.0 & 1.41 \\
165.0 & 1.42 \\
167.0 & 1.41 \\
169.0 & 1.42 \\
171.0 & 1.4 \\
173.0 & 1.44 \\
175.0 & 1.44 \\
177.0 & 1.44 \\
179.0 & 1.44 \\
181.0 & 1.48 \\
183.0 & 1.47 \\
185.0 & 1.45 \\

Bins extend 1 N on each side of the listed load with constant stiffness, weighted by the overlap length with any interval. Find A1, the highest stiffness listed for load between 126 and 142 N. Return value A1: 1.5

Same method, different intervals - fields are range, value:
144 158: 1.45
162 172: 1.42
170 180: 1.44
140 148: 1.46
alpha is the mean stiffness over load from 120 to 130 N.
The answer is 1.43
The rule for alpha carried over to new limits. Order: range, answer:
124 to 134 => 1.43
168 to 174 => 1.42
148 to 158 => 1.44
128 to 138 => 1.46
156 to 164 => 1.43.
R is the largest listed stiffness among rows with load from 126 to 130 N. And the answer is 1.47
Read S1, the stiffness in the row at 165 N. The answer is 1.42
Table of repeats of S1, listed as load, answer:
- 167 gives 1.41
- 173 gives 1.44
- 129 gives 1.47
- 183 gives 1.47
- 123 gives 1.42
